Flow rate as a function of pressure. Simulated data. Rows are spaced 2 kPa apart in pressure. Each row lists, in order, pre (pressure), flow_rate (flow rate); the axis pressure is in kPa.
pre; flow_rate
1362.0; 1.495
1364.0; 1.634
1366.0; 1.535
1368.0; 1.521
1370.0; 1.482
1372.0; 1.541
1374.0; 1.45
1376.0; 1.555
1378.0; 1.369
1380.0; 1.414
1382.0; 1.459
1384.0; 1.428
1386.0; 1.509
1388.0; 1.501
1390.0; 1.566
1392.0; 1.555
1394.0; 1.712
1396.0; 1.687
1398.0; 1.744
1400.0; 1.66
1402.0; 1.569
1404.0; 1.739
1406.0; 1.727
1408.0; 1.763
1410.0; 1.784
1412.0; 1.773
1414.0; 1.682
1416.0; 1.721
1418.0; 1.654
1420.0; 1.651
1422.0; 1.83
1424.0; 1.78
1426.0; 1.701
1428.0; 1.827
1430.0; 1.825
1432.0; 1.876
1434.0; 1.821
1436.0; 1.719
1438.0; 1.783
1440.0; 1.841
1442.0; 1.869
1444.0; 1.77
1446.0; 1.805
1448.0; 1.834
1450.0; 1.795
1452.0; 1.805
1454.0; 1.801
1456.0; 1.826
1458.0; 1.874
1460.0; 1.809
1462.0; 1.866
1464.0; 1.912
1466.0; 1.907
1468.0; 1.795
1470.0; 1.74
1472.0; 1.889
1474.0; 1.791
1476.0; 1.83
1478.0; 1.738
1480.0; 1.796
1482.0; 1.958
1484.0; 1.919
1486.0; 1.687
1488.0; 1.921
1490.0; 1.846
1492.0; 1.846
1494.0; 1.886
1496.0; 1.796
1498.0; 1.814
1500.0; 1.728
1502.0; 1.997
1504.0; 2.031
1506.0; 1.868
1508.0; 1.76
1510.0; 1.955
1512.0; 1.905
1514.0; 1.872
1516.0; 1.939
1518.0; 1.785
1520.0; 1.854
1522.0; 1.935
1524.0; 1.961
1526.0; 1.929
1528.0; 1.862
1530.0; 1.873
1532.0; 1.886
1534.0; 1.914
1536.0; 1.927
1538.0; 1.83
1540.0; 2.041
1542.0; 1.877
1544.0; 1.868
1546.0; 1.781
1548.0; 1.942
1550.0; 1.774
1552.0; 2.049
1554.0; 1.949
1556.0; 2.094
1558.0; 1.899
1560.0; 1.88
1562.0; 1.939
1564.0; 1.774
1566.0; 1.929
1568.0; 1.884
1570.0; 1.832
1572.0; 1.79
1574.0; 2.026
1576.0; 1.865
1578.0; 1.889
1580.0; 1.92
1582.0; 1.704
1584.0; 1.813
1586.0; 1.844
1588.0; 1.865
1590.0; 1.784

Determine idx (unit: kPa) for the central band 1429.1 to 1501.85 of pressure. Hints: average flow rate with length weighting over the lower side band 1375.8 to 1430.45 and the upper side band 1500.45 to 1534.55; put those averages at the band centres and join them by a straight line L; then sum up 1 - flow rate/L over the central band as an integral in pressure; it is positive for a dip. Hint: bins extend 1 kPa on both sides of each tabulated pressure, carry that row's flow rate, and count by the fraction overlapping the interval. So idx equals -1.8 kPa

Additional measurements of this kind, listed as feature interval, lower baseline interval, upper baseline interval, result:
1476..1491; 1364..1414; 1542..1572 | -0.65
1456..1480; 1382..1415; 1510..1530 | -0.57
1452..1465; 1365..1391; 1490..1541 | -0.93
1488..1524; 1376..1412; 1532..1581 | -1.31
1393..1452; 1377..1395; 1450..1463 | -3.14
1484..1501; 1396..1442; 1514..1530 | 0.27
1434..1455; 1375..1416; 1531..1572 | -1.23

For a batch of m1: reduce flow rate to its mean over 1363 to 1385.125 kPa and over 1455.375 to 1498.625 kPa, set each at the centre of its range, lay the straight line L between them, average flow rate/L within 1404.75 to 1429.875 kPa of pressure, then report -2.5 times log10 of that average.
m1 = -0.069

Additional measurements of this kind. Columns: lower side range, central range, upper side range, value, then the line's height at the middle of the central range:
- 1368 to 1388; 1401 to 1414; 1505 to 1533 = -0.109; 1.56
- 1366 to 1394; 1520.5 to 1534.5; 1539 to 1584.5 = -0.051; 1.82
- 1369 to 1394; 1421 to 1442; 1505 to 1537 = -0.106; 1.64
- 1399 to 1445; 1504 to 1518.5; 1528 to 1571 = -0.015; 1.86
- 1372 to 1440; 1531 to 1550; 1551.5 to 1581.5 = -0.012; 1.87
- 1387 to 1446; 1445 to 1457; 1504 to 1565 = -0.019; 1.78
